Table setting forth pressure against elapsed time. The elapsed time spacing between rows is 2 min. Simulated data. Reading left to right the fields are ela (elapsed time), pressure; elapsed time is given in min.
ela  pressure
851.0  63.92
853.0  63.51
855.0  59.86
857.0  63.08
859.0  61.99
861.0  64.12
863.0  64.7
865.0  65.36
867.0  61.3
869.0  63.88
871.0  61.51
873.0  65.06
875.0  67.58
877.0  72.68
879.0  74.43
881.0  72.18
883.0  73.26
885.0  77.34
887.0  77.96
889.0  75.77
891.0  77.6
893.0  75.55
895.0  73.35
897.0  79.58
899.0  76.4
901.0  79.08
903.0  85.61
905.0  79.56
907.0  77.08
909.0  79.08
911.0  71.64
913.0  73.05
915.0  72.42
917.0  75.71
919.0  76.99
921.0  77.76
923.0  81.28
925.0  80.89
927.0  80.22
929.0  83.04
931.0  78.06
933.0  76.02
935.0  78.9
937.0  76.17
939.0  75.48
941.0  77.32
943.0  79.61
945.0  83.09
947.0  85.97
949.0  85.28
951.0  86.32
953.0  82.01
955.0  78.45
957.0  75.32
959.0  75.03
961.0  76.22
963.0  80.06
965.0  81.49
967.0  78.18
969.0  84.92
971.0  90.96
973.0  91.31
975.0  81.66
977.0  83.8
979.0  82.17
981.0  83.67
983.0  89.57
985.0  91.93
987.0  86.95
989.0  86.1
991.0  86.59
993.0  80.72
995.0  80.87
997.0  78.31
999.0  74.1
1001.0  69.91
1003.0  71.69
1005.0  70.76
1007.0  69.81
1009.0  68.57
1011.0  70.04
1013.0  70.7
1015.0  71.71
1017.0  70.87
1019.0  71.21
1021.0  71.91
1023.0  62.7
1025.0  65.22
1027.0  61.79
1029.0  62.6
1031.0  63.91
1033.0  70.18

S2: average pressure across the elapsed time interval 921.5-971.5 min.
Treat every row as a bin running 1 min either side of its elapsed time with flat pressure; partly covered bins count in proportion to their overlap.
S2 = 80.3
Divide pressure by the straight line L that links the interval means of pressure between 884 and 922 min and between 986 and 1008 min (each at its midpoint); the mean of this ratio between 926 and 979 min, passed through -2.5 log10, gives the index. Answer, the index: -0.05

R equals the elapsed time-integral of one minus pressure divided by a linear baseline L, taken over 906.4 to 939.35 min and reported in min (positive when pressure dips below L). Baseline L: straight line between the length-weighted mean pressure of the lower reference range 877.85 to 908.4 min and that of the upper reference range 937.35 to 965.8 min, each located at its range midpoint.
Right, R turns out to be 0.5 min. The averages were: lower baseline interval 77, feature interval 77.3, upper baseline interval 80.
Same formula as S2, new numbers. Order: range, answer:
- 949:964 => 79.5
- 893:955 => 78.8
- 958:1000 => 83.1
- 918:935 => 79.3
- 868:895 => 72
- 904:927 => 77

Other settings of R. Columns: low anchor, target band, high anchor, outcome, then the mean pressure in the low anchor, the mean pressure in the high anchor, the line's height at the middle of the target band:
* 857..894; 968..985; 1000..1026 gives -4.10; 69.4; 69.6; 69.6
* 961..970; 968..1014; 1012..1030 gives -3.35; 80.6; 67.6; 74.7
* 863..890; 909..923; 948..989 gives 0.03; 69.7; 83.3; 75.5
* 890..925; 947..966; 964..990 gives 0.63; 77.3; 85.6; 83.1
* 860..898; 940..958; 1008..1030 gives -3.16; 70.7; 67.9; 69.3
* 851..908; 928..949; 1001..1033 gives -2.96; 70.9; 68.3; 69.8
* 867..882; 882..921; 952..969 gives -3.05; 67.7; 78.7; 71.2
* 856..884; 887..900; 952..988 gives -1.13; 66.5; 83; 70.4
